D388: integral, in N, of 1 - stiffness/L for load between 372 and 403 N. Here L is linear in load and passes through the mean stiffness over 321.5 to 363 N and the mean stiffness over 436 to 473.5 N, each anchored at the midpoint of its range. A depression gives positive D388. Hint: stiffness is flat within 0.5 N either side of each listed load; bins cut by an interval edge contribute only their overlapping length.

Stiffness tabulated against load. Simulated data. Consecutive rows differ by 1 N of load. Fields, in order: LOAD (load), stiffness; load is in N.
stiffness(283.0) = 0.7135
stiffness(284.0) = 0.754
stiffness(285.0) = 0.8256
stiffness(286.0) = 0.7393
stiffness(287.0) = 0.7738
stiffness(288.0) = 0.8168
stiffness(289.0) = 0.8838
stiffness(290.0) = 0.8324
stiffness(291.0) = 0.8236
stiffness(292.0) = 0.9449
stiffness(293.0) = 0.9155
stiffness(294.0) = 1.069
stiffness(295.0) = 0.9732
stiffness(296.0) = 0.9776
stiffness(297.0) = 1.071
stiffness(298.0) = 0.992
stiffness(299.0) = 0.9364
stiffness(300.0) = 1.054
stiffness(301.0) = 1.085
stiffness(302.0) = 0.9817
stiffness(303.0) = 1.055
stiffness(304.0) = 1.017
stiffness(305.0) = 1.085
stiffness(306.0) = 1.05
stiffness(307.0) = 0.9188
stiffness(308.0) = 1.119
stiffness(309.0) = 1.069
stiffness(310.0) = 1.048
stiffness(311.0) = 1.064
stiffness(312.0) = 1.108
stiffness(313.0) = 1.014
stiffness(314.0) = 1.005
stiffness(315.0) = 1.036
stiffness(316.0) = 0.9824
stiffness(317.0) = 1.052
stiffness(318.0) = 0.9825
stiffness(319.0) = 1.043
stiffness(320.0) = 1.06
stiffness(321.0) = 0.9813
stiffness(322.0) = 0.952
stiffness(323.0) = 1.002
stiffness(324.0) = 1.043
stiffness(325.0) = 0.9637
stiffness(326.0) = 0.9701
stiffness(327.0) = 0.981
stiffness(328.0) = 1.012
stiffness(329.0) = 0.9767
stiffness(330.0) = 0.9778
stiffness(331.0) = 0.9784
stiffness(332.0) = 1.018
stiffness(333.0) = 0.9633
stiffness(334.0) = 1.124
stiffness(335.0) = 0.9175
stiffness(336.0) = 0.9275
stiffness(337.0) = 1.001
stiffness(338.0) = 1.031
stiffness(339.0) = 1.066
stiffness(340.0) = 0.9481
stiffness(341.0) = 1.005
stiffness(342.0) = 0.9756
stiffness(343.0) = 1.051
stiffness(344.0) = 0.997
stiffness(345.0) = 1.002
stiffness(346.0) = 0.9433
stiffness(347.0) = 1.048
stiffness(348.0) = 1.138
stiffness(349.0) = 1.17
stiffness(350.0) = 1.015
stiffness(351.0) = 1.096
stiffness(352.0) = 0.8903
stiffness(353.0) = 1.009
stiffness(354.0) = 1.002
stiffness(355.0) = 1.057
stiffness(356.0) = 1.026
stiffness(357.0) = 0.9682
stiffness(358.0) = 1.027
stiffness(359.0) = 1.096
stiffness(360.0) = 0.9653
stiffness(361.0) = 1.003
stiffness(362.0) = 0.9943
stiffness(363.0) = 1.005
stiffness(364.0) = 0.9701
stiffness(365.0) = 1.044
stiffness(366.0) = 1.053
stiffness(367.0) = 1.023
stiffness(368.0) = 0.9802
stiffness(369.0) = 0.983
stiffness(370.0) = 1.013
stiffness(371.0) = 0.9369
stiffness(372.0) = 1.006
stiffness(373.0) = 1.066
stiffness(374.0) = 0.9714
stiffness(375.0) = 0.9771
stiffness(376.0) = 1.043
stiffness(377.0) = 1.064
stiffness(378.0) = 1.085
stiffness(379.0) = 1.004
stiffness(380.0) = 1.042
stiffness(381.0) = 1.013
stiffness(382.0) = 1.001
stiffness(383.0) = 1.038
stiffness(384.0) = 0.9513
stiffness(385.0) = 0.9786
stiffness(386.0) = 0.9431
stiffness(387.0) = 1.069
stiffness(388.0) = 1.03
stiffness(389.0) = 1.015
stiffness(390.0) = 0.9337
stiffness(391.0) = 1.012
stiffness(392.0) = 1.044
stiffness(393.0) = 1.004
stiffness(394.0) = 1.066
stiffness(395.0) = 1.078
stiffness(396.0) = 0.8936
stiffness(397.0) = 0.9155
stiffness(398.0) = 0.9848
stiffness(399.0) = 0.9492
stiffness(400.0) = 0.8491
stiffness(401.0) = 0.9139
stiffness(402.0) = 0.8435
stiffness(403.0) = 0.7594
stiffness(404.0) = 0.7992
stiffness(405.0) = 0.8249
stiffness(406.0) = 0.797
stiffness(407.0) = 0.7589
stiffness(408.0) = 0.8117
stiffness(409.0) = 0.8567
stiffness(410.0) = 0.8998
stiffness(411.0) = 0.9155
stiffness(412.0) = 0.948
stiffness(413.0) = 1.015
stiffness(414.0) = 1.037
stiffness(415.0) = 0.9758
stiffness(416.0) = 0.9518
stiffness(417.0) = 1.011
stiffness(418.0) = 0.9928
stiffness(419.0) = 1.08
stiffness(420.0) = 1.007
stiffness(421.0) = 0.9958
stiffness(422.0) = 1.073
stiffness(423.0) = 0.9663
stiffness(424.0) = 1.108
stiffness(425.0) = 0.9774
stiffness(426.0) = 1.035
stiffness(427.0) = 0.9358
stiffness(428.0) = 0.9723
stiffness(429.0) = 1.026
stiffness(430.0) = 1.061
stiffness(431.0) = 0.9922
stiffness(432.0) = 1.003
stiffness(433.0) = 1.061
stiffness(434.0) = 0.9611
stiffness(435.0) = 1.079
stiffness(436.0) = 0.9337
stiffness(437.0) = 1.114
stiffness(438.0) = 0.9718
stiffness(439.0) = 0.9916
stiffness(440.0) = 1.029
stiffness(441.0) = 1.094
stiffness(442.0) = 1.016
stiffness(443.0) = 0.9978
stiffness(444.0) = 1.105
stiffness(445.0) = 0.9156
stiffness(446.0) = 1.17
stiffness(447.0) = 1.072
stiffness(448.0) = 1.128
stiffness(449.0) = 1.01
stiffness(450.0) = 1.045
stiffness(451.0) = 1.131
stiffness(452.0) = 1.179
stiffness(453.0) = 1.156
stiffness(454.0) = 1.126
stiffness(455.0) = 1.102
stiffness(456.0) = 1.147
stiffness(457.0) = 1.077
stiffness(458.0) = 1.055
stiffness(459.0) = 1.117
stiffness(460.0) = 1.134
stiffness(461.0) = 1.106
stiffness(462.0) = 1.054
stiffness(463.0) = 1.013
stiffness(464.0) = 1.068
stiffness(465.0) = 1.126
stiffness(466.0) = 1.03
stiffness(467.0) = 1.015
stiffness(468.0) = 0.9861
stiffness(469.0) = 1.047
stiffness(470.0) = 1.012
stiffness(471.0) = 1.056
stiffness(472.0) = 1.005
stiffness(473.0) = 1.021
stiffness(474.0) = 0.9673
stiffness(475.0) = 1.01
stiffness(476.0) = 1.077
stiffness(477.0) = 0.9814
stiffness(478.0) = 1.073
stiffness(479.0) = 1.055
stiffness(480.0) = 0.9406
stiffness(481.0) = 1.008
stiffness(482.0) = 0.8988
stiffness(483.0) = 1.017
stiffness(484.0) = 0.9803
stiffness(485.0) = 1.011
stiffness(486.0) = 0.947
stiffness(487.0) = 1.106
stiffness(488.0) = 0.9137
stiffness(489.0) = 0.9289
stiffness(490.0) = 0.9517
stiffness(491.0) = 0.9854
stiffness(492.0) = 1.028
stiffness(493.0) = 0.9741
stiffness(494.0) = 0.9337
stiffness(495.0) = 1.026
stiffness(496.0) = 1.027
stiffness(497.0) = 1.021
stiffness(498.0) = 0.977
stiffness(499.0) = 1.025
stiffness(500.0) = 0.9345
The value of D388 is 1.2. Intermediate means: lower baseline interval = 1.01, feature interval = 0.989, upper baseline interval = 1.06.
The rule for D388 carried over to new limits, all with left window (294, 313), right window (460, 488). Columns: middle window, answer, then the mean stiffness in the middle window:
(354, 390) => 0.6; 1.01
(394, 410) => 2.4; 0.876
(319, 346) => 0.9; 0.997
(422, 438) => 0.2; 1.02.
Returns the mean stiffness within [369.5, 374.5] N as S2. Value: 0.999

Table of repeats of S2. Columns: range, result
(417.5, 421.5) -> 1.02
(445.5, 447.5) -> 1.12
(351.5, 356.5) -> 0.997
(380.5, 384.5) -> 1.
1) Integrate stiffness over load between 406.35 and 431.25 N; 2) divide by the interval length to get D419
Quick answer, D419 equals 0.975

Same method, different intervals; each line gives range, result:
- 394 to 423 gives 0.929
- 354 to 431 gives 0.981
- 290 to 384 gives 1.01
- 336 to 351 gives 1.03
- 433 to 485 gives 1.05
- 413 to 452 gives 1.03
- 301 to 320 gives 1.04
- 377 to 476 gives 1.01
